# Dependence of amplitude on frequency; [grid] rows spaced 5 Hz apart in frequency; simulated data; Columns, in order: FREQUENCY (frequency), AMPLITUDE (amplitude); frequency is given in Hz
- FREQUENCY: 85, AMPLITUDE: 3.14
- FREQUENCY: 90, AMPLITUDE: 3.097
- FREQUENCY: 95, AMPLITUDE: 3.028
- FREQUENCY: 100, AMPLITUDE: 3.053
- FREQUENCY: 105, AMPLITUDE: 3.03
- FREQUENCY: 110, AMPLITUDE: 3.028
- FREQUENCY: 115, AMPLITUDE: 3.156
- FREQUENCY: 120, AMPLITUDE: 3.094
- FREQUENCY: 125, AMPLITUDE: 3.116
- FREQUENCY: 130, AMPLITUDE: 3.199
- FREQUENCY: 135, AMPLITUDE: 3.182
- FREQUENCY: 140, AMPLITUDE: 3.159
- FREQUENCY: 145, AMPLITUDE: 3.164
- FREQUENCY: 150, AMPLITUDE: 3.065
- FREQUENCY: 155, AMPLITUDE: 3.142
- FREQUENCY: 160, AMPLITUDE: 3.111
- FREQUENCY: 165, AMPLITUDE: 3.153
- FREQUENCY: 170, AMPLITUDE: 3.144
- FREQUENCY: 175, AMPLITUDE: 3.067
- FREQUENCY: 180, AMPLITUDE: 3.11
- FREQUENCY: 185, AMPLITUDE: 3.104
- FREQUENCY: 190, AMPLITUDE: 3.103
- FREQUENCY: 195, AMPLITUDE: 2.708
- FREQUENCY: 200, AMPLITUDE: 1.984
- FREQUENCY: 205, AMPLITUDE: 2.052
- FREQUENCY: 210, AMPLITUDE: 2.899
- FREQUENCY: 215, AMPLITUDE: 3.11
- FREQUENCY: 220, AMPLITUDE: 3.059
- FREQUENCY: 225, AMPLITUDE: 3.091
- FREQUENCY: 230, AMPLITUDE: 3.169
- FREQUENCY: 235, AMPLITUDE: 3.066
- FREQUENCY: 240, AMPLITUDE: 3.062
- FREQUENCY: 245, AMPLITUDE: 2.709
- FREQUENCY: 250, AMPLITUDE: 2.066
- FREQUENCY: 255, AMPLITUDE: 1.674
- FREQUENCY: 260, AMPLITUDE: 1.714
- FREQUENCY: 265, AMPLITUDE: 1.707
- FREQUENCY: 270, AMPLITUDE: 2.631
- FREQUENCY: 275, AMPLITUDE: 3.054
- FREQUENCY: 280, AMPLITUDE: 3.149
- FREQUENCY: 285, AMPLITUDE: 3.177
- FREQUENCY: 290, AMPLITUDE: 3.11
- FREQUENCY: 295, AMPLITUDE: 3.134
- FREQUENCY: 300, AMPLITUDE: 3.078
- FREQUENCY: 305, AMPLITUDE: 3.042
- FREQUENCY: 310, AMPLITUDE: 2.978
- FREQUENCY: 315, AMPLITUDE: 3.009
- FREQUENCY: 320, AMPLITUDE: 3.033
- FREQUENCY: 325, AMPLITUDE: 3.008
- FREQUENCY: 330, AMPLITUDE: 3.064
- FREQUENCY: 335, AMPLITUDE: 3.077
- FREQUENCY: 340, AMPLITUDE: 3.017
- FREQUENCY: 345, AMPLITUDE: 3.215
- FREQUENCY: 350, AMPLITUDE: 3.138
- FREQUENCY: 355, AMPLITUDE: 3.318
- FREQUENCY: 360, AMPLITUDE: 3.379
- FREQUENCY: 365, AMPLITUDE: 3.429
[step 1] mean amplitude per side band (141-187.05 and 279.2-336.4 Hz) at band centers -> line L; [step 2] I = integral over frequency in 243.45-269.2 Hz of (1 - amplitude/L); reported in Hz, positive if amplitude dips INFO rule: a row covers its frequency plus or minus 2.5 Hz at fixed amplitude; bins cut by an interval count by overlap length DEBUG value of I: 9.2 Hz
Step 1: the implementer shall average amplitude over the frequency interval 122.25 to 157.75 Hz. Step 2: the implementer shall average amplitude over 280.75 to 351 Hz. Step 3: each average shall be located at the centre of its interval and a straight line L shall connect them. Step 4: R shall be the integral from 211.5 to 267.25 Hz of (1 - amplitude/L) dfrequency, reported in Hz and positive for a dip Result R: 9.23 Hz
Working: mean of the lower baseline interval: 3.15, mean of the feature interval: 2.59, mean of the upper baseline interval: 3.08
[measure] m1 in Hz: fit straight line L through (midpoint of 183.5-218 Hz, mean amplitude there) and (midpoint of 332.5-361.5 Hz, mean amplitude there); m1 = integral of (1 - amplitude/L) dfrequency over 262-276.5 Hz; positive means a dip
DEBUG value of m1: 2.6 Hz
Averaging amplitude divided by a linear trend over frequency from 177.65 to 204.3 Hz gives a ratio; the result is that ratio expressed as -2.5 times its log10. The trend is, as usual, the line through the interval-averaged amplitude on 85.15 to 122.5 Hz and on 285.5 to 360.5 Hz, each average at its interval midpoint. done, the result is 0.12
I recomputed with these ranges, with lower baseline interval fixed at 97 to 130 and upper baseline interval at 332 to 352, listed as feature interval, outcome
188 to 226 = 4.47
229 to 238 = -0.02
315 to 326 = 0.31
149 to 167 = -0.17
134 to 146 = -0.30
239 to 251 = 1.84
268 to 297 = 0.52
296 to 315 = 0.42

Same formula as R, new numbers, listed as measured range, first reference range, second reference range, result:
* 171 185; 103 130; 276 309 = 0.0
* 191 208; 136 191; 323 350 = 4.2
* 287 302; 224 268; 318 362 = -1.6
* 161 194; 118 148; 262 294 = -0.5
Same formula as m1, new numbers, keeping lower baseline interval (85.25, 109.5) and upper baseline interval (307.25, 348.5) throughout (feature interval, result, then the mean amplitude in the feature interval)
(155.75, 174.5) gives -0.4 Hz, 3.13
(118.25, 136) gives -0.5 Hz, 3.15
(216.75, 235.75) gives -0.3 Hz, 3.1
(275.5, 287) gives -0.3 Hz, 3.14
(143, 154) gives -0.2 Hz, 3.12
